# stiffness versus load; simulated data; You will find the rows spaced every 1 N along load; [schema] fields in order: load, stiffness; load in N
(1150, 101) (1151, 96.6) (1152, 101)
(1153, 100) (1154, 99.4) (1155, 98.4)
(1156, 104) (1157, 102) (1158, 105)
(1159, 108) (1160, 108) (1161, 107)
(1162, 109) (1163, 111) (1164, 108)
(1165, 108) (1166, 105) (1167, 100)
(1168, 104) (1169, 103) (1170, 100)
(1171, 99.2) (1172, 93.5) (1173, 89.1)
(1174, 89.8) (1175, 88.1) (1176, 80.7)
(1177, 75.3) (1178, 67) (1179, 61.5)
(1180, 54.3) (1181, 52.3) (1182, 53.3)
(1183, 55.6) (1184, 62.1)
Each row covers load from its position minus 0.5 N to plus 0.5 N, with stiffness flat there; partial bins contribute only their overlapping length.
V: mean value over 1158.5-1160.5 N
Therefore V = 108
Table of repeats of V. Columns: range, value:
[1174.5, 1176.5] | 84.4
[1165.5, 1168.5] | 103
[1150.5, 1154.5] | 99.2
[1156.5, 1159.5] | 105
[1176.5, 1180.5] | 64.5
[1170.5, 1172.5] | 96.3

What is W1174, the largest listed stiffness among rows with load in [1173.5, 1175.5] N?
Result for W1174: 89.8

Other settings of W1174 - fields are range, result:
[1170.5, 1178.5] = 99.2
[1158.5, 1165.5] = 111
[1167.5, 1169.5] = 104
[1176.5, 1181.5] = 75.3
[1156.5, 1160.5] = 108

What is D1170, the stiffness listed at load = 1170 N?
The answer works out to 100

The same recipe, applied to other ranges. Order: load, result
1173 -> 89.1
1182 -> 53.3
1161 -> 107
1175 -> 88.1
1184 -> 62.1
